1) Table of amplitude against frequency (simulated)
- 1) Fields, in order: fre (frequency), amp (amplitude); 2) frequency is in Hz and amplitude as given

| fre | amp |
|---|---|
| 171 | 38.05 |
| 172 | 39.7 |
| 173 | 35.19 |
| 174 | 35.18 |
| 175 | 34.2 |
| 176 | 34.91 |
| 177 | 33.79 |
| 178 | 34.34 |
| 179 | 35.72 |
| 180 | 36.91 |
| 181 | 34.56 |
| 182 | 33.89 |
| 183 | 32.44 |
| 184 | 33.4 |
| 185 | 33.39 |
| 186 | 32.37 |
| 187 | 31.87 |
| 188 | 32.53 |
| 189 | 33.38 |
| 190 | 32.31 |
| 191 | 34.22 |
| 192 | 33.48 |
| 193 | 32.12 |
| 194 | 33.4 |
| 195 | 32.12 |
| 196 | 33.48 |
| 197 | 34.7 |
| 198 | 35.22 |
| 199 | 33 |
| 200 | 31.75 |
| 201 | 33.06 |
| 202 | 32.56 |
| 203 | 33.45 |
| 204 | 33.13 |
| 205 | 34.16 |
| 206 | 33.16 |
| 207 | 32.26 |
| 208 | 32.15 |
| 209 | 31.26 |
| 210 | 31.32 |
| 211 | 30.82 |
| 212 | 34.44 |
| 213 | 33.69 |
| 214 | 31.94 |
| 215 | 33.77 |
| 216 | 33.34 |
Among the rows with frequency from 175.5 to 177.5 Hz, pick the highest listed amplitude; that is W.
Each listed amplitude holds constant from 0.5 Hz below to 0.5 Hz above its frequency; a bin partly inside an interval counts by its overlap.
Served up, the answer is 34.91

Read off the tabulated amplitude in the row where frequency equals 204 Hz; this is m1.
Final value 33.13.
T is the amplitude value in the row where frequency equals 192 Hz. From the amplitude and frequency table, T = 33.48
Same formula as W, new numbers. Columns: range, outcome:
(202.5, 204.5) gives 33.45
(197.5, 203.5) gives 35.22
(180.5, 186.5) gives 34.56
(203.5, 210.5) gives 34.16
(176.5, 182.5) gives 36.91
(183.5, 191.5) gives 34.22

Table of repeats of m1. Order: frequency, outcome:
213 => 33.69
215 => 33.77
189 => 33.38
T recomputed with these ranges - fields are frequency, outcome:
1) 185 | 33.39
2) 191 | 34.22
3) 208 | 32.15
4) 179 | 35.72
